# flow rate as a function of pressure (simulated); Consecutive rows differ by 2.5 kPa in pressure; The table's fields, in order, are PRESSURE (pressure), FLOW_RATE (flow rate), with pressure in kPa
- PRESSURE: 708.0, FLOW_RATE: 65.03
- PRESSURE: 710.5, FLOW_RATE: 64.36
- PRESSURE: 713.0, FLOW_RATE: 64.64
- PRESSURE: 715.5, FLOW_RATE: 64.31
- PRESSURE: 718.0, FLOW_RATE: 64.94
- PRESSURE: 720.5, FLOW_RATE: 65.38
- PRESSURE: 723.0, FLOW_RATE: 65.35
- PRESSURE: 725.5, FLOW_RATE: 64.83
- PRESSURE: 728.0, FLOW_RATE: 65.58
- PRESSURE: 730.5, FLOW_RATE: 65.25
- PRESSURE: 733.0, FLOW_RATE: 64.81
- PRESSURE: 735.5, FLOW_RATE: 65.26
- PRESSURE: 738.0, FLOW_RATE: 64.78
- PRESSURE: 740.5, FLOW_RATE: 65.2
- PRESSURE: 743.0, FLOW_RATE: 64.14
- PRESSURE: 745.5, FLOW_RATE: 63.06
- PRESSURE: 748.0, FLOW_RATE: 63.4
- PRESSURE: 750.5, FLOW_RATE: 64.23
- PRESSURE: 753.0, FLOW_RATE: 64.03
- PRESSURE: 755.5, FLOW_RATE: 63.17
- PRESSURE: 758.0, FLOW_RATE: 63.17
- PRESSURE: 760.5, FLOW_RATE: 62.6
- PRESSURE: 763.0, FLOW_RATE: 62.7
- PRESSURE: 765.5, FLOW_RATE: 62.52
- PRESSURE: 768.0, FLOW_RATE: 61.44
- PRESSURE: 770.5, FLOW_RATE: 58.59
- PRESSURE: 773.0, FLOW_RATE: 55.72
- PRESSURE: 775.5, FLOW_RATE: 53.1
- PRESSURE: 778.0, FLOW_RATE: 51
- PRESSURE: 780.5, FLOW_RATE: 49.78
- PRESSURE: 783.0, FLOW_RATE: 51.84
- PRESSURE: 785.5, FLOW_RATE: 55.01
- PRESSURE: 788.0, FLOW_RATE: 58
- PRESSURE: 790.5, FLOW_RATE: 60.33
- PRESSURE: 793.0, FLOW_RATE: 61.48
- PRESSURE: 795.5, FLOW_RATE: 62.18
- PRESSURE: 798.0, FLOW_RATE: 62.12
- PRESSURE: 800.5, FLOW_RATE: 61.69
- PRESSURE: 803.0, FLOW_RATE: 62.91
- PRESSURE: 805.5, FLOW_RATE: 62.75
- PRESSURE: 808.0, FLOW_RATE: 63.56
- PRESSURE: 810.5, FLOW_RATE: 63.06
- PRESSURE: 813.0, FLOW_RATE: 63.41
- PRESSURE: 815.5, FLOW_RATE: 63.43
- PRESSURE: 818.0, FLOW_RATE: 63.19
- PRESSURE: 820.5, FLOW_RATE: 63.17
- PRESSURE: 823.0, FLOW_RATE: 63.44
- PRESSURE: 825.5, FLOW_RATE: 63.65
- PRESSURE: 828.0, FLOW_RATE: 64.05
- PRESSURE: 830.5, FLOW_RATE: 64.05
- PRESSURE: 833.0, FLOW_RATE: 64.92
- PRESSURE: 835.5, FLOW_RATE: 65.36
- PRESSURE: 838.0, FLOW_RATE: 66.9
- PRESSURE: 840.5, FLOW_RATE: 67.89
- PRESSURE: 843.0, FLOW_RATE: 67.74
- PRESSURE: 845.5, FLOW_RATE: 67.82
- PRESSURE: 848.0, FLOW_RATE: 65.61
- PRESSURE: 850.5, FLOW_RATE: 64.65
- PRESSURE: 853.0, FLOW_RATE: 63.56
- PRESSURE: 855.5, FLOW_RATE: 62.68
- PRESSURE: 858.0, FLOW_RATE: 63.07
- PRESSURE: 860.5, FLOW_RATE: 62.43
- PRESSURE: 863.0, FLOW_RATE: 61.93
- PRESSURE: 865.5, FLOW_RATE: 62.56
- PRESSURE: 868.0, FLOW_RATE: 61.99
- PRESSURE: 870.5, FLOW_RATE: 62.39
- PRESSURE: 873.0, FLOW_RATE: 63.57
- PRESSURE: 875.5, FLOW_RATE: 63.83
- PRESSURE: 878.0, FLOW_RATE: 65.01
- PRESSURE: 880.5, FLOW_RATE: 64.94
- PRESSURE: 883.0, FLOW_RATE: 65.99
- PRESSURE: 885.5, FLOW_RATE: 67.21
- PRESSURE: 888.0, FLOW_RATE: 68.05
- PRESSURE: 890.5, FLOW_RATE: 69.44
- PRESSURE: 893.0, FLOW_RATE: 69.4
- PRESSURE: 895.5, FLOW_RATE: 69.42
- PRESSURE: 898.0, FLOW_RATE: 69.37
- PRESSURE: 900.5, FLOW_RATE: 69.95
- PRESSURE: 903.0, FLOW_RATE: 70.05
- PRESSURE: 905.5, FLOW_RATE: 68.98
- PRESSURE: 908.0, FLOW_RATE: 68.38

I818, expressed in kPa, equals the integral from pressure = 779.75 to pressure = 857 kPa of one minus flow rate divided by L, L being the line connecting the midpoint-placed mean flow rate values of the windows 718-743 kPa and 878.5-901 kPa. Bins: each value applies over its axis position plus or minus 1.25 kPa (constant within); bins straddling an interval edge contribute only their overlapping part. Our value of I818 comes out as 4.7 kPa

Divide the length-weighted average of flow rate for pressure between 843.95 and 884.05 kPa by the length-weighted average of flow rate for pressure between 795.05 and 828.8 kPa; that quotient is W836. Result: 1.01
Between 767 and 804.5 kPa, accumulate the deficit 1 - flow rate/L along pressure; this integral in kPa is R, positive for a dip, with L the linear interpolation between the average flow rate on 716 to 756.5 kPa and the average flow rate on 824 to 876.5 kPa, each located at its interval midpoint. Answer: 3.9 kPa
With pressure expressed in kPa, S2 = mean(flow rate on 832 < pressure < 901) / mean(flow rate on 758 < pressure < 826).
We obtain 1.09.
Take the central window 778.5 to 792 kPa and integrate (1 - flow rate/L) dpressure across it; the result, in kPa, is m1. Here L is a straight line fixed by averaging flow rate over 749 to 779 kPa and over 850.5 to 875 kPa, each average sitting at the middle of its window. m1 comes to 1.3 kPa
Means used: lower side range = 60.3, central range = 54.9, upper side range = 62.8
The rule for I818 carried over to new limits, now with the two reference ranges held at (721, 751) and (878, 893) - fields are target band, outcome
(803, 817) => 0.6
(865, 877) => 0.7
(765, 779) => 1.8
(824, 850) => 0.2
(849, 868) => 1.1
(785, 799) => 1.2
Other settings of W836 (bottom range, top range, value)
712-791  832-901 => 1.07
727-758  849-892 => 1.00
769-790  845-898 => 1.20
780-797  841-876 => 1.12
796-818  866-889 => 1.03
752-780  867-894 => 1.10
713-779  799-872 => 1.02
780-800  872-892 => 1.14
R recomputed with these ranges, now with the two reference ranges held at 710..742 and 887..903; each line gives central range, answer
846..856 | 0.54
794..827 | 2.07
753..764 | 0.46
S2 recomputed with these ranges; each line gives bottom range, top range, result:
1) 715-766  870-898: 1.04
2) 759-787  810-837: 1.12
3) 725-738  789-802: 0.94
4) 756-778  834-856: 1.11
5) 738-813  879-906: 1.13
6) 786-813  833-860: 1.06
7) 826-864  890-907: 1.07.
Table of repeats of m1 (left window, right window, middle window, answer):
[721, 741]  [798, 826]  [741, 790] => 3.7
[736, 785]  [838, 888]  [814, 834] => -0.2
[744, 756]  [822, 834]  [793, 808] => 0.4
